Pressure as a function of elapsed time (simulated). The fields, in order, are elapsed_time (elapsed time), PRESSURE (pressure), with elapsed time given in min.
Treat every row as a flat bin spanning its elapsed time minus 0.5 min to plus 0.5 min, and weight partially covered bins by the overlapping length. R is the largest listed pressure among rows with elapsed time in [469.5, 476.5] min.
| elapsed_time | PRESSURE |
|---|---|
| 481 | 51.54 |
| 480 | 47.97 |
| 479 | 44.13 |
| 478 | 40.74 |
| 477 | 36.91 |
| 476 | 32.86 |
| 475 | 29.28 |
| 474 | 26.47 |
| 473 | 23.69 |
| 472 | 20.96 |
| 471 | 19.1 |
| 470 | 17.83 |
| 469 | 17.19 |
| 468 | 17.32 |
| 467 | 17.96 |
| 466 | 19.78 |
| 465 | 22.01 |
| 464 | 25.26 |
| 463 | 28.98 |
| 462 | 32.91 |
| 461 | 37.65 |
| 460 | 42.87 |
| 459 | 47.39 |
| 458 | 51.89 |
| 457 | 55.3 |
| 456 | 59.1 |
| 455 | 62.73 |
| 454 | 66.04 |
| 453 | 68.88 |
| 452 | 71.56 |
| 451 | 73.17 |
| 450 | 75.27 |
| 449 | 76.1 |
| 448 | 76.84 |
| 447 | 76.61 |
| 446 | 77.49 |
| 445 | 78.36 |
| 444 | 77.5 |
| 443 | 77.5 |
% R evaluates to 32.86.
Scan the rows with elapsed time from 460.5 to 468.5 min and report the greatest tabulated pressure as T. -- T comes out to 37.65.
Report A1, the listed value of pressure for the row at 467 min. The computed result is 17.96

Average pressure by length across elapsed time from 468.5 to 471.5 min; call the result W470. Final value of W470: 18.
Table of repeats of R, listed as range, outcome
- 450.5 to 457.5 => 73.17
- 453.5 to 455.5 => 66.04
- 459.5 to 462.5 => 42.87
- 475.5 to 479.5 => 44.13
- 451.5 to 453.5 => 71.56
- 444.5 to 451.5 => 78.36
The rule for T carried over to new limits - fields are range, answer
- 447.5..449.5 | 76.84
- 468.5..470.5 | 17.83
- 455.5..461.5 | 59.1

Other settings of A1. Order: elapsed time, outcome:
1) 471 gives 19.1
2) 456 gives 59.1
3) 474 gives 26.47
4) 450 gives 75.27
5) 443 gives 77.5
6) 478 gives 40.74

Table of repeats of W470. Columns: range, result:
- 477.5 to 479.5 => 42.4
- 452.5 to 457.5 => 62.4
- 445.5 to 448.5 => 77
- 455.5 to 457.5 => 57.2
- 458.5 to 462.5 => 40.2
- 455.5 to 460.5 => 51.3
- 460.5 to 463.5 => 33.2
